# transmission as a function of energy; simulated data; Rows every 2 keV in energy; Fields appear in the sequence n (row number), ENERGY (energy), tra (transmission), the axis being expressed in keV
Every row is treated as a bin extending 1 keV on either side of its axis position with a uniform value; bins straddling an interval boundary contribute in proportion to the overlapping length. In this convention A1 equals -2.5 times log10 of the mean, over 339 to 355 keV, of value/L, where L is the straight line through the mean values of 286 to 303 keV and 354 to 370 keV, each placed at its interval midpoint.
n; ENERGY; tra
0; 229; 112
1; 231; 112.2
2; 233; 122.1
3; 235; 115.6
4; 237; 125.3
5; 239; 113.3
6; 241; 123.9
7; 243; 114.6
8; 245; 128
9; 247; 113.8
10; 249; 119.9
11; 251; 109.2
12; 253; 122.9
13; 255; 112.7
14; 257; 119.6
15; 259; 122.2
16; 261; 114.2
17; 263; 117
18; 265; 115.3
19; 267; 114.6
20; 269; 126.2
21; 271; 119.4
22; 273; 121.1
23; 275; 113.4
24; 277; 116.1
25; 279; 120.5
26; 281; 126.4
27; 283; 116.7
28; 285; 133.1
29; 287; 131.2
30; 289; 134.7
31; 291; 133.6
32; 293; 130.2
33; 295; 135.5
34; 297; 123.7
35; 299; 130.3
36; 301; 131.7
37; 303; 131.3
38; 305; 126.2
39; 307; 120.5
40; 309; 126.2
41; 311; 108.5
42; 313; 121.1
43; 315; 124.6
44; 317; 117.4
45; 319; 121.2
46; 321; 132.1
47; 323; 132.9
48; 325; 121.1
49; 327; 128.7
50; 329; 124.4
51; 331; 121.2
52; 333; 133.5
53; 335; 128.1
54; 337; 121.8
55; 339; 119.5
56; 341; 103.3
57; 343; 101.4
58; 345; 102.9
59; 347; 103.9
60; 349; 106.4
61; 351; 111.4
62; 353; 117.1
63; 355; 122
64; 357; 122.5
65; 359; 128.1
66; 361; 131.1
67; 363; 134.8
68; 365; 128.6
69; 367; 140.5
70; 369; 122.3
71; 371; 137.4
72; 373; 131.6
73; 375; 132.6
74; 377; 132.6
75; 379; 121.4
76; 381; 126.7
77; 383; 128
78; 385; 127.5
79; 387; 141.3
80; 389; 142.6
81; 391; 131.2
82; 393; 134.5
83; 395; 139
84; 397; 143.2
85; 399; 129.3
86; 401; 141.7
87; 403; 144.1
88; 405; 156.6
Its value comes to 0.19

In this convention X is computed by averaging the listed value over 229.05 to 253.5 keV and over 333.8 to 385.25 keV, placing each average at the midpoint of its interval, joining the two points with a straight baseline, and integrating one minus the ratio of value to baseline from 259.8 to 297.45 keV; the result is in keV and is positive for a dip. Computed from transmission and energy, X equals -1.21 keV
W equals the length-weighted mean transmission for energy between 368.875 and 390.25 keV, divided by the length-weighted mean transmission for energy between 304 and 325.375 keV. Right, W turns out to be 1.1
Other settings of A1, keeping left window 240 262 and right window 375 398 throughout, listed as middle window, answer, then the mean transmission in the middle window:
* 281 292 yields -0.063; 130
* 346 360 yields 0.122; 116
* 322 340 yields 0.013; 126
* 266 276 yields 0.014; 119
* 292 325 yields -0.009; 126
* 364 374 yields -0.005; 132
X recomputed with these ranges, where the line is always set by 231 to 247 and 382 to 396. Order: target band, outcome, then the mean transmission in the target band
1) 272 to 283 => 0.4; 119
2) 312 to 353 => 3.2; 119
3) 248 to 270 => 0.7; 118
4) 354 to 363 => 0.3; 127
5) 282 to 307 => -0.9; 129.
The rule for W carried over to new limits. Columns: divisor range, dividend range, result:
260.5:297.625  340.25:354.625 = 0.87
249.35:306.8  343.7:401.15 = 1.04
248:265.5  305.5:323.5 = 1.05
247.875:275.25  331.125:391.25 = 1.06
